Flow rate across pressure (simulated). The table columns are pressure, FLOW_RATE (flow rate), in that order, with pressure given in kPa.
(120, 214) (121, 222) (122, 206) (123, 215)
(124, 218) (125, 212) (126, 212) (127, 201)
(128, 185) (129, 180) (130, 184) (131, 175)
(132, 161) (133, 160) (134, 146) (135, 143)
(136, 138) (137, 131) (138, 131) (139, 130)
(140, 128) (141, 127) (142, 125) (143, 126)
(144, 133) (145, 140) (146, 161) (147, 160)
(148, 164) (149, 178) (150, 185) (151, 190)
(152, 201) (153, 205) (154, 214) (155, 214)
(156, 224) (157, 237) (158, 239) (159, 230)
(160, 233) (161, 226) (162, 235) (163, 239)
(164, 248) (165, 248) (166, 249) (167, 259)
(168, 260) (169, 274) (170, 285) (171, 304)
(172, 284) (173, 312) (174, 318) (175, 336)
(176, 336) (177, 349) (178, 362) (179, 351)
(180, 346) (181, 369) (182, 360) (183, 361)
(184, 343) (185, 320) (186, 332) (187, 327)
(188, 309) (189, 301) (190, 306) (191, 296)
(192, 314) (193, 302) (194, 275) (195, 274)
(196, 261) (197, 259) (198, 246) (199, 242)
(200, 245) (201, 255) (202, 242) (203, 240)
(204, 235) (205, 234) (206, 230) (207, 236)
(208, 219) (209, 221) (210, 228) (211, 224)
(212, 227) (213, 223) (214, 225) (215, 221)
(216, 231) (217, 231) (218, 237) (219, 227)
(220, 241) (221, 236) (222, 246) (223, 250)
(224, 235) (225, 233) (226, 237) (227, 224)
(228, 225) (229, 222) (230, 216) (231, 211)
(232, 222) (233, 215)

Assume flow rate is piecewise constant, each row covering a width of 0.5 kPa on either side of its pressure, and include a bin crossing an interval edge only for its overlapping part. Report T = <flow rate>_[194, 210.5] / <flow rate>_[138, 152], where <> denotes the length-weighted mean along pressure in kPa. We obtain 1.6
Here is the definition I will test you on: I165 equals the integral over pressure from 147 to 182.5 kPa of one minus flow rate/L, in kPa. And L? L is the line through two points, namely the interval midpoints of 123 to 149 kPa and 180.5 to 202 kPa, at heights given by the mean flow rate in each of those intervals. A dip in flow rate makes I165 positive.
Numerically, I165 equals -4.2 kPa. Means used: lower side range 160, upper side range 299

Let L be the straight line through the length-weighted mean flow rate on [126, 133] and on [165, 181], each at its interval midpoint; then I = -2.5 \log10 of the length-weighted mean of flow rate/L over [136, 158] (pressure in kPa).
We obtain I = 0.366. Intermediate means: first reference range 182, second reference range 308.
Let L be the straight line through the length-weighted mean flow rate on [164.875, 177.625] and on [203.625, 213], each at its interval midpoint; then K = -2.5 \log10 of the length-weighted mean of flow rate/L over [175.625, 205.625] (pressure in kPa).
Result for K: -0.15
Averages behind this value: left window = 295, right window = 228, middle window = 299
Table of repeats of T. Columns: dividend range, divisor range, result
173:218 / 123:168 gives 1.49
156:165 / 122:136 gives 1.29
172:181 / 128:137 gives 2.10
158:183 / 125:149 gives 1.88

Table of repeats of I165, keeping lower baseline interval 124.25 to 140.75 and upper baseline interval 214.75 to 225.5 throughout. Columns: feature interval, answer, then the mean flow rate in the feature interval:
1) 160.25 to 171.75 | -3.9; 257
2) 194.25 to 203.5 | -1.4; 252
